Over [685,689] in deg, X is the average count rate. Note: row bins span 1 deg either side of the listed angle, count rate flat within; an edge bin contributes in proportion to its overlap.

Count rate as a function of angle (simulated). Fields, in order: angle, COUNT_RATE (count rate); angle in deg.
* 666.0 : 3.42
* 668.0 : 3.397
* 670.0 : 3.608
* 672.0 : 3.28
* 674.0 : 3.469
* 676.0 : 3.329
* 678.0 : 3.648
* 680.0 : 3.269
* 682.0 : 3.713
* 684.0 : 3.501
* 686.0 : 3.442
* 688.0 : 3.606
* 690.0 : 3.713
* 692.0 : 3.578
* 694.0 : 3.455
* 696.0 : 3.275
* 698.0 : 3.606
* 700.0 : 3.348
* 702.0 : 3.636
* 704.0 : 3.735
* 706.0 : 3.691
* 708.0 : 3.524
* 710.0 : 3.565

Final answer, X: 3.52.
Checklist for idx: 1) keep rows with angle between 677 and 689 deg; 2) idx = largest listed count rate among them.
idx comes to 3.713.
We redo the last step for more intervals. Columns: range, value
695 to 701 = 3.606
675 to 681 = 3.648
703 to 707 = 3.735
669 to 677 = 3.608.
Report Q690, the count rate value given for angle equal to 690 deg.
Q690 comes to 3.713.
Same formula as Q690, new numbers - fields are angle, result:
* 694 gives 3.455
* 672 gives 3.28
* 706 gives 3.691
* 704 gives 3.735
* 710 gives 3.565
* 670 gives 3.608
